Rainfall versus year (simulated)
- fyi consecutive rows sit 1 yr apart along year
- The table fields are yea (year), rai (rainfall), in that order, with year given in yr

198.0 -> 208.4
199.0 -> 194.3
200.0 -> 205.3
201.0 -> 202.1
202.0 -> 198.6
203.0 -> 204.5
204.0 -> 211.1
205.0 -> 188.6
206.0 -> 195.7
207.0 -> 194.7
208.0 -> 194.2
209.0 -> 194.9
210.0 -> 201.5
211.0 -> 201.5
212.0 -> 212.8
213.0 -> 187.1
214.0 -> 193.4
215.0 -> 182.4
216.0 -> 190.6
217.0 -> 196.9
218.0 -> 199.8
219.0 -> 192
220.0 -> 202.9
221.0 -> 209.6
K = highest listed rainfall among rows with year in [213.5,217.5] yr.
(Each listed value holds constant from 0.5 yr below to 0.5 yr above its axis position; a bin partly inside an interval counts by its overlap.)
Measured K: 196.9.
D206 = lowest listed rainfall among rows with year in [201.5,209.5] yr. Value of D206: 188.6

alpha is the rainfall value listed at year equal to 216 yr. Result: 190.6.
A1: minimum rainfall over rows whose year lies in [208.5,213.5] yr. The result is 187.1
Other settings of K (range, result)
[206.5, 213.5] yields 212.8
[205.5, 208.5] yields 195.7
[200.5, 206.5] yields 211.1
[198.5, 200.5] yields 205.3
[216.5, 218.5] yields 199.8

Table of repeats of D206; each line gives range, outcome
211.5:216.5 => 182.4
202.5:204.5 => 204.5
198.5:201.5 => 194.3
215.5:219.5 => 190.6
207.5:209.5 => 194.2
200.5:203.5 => 198.6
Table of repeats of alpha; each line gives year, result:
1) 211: 201.5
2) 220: 202.9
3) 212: 212.8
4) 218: 199.8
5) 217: 196.9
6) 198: 208.4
